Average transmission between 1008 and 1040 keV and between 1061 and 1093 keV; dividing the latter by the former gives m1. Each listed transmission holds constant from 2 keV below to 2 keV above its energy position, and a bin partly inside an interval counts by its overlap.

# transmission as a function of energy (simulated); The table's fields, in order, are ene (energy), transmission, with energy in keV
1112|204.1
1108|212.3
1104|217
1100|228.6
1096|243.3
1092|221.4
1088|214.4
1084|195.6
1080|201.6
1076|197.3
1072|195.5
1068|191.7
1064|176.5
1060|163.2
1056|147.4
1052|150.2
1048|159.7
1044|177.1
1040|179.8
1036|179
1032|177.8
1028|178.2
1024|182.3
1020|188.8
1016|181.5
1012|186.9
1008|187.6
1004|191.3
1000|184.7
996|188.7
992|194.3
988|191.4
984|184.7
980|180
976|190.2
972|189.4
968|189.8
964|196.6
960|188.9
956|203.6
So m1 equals 1.08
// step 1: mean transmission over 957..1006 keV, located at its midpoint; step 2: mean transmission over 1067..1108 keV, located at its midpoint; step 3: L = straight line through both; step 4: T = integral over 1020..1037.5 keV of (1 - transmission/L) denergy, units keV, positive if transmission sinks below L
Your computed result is 1.6 keV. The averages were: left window 189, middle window 180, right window 211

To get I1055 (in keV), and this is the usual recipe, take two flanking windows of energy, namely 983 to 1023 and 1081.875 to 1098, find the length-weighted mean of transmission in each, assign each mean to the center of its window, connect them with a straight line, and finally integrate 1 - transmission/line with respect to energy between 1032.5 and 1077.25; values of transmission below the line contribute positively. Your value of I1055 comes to 7.0 keV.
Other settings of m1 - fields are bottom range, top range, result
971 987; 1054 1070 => 0.91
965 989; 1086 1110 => 1.19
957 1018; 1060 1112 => 1.09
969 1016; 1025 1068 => 0.91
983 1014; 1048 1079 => 0.92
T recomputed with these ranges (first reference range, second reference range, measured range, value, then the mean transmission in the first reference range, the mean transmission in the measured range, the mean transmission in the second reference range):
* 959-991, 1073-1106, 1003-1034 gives 2.3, 189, 184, 214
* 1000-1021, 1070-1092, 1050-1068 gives 3.2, 187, 163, 203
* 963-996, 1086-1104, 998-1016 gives 1.0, 189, 187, 226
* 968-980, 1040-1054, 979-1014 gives -1.4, 188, 188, 165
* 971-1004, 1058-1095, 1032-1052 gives 2.2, 188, 172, 197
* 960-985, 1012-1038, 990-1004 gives -0.3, 189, 190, 182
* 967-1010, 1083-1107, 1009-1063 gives 7.7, 188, 174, 221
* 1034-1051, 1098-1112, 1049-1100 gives 1.0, 173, 192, 217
